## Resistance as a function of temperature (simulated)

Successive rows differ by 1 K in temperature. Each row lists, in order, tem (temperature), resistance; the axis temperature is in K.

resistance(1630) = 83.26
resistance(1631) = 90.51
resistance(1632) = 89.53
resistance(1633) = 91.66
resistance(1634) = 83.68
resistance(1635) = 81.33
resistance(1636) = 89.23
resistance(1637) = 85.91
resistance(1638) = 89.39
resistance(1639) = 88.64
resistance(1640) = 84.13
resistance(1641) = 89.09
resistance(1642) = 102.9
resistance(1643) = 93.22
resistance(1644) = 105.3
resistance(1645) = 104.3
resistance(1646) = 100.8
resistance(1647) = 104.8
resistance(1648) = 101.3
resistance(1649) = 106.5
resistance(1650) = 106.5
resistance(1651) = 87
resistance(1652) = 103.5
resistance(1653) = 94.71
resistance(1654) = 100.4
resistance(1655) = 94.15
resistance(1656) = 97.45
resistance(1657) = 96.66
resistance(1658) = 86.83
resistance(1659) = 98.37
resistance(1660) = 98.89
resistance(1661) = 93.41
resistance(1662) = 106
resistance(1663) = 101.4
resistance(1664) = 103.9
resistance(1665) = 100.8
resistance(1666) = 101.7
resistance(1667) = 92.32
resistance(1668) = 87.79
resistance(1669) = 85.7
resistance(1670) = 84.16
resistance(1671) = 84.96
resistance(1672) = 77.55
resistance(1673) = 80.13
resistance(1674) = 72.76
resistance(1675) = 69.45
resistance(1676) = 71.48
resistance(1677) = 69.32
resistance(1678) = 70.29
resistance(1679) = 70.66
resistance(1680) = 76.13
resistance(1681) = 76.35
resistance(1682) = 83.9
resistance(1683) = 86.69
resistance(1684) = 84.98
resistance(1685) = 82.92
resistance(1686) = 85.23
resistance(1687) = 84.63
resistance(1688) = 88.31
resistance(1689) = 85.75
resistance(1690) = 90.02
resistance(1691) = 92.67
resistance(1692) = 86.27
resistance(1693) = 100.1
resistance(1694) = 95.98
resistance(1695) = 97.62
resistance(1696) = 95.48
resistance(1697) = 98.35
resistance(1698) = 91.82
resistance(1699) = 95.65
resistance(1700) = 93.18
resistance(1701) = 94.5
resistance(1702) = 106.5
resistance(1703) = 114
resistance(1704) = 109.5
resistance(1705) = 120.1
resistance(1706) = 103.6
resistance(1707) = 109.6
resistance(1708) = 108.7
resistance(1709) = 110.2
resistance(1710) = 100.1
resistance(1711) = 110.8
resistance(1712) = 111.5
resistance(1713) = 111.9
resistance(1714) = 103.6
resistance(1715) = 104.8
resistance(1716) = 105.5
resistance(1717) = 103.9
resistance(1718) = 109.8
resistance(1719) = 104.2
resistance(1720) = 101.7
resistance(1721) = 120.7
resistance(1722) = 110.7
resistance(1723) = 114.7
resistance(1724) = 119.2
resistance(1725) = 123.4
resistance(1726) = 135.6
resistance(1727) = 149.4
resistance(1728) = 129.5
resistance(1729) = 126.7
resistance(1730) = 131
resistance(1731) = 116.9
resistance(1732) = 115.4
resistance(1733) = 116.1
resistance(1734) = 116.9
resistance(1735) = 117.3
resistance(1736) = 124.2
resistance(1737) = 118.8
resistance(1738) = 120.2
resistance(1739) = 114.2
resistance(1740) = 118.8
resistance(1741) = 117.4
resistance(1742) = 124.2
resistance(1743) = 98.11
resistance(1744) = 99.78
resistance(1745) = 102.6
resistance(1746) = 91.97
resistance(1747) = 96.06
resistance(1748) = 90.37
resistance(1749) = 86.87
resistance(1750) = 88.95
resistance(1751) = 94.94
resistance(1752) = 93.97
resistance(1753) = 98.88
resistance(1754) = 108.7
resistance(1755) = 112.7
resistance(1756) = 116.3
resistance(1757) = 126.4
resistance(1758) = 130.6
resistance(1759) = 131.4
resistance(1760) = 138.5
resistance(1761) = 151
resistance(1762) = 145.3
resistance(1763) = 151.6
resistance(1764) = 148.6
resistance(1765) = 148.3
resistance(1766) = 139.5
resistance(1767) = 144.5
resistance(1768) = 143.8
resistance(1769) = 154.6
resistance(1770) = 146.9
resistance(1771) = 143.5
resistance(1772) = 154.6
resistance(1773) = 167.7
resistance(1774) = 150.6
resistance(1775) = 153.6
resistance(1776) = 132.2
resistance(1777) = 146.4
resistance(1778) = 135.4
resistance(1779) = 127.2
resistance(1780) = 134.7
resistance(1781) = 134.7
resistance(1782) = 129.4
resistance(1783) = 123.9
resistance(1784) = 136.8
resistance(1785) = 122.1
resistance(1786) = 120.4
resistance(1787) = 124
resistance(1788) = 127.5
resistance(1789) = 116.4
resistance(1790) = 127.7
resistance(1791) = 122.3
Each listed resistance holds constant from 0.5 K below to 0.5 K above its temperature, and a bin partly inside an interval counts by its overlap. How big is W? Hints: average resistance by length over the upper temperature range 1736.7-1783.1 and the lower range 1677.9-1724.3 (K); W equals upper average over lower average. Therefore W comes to 1.28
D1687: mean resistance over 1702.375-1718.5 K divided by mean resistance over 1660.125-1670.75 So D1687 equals 1.1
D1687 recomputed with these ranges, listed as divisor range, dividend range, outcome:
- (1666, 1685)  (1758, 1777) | 1.84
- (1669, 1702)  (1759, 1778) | 1.73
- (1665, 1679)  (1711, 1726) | 1.37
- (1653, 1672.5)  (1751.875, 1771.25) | 1.42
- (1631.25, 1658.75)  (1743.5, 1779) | 1.35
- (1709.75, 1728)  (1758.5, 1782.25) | 1.26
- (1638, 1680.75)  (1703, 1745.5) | 1.25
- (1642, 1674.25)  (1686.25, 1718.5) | 1.05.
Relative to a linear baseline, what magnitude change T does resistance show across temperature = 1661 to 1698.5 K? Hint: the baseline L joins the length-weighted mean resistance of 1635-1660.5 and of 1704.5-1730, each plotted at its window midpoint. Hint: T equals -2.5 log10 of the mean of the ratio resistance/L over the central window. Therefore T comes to 0.20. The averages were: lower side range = 96.1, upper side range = 114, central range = 86.9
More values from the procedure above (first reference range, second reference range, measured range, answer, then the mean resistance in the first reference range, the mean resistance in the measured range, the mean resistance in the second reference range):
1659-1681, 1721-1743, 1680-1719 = 0.05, 85.7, 98.1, 121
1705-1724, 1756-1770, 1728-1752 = 0.14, 109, 110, 142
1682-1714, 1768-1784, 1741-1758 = 0.23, 98.1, 103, 142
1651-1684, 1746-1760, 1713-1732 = -0.17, 88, 117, 107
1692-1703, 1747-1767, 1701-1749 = -0.04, 97.2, 113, 121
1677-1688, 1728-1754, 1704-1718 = -0.15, 80.1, 108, 109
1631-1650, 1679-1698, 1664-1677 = 0.08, 94.2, 84.3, 88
